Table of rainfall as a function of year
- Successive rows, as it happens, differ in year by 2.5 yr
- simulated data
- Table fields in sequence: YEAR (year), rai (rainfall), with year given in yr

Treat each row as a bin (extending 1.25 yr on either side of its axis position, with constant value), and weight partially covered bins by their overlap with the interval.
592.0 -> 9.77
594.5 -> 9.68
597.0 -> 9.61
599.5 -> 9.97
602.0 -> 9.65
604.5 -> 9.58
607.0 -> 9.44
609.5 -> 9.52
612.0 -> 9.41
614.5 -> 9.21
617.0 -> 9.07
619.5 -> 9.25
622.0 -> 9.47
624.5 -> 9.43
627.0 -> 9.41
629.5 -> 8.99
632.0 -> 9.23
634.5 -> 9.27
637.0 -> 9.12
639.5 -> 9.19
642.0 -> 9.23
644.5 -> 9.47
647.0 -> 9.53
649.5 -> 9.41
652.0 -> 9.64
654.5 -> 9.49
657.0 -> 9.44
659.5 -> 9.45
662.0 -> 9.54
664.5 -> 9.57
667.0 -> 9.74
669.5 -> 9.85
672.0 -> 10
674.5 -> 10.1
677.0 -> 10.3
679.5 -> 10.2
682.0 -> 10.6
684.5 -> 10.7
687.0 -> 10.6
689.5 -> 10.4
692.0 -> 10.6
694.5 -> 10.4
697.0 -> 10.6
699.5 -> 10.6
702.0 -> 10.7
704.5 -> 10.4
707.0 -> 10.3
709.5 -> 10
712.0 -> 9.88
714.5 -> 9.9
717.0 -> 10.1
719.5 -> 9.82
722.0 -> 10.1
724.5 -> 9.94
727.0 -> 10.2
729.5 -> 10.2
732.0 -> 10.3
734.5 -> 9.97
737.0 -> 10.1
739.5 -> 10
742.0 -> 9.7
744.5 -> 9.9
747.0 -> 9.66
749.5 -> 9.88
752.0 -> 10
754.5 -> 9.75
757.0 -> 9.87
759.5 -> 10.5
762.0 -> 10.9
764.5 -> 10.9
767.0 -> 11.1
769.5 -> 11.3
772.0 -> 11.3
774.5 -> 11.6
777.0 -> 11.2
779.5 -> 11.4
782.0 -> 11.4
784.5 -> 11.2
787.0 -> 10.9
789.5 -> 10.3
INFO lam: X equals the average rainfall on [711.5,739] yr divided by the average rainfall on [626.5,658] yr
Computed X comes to 1.08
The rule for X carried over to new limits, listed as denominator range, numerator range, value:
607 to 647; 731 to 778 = 1.12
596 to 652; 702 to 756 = 1.07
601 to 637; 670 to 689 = 1.11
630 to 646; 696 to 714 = 1.12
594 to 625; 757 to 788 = 1.17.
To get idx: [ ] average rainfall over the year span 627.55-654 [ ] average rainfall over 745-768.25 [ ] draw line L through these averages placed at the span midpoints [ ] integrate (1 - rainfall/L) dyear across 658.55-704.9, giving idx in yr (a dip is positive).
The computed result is -2.76 yr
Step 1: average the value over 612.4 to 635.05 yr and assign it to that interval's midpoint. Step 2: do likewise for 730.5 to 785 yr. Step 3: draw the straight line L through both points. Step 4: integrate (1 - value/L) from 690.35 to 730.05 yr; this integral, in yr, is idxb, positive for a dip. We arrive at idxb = -0.6 yr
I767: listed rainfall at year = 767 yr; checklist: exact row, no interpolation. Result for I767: 11.1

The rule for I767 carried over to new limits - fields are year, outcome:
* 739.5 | 10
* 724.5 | 9.94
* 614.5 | 9.21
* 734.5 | 9.97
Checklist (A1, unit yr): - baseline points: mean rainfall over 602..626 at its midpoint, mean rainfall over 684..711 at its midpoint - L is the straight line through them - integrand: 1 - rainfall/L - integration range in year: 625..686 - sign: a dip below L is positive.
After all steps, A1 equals 1.8 yr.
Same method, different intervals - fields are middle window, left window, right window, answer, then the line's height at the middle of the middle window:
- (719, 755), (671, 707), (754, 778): 2.5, 10.7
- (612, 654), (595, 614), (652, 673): 1.3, 9.61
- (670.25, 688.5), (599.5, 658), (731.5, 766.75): -1.2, 9.69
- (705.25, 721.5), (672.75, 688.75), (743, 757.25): 0.2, 10.1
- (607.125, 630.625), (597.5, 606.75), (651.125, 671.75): 0.9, 9.67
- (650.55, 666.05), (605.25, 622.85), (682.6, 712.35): 0.6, 9.93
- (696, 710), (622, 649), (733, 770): -0.9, 9.83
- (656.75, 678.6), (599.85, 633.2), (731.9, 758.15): -0.5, 9.59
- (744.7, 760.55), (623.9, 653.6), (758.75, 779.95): 1.4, 10.9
